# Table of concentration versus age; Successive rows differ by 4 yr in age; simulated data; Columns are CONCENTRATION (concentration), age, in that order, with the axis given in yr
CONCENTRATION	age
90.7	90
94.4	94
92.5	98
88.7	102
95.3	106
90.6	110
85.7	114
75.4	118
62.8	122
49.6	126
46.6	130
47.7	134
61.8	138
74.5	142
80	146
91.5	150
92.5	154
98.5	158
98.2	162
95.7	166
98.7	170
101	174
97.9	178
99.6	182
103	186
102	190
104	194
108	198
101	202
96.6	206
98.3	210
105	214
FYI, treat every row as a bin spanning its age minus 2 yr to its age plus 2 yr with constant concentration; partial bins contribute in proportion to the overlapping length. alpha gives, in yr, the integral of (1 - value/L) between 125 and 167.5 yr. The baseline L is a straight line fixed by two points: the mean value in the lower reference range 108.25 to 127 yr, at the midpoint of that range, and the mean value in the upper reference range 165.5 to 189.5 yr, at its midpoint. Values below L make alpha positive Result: 5.3 yr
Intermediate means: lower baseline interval 73.8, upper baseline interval 99.7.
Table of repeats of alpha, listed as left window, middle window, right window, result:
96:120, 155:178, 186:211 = -0.3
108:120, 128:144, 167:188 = 5.7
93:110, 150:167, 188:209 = 0.4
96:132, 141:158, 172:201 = 0.4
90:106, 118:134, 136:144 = 4.5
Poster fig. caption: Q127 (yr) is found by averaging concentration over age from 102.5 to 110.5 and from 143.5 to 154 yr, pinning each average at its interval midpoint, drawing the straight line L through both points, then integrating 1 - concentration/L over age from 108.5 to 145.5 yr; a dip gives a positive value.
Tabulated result 9.7 yr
